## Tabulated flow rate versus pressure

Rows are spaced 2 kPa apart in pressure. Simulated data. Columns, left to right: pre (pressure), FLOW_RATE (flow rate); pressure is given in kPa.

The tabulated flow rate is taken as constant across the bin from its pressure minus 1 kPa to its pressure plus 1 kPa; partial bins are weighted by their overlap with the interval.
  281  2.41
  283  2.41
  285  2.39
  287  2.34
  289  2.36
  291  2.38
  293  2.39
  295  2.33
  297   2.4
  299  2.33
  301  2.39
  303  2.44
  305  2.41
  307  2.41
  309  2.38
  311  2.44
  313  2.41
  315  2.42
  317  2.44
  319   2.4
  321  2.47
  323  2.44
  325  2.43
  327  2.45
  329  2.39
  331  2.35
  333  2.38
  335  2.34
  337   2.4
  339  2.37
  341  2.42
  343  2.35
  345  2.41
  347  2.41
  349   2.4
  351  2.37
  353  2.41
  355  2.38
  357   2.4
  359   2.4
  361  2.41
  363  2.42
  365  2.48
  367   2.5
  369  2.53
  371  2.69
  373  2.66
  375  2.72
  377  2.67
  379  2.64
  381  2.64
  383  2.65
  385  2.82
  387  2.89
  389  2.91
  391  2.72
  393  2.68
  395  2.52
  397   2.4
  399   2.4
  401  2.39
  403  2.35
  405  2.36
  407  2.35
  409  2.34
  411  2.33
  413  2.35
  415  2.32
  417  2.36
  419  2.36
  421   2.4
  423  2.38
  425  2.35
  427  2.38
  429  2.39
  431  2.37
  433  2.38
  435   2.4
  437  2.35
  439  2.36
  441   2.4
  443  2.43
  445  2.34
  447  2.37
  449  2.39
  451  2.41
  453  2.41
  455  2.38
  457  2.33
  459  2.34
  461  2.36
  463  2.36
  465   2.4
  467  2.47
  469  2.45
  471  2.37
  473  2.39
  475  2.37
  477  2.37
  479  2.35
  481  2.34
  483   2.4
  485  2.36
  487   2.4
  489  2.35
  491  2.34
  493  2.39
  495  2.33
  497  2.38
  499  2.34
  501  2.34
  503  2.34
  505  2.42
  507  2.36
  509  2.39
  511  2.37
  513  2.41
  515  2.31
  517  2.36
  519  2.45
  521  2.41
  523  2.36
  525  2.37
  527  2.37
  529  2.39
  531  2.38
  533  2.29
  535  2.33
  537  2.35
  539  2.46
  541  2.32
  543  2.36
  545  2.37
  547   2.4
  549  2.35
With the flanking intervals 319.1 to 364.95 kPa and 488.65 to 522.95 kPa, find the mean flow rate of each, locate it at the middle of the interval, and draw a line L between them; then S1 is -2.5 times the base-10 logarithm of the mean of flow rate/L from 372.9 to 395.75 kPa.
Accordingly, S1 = -0.136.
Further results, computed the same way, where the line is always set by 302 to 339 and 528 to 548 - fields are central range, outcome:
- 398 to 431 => 0.01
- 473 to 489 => 0.00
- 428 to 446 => 0.00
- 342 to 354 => 0.01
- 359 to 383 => -0.08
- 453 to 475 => 0.00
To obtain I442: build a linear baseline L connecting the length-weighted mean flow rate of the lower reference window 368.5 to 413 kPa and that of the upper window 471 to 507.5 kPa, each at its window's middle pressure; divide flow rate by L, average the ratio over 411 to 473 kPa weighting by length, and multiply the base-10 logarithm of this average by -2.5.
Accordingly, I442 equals 0.04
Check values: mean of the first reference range 2.57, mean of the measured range 2.38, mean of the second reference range 2.37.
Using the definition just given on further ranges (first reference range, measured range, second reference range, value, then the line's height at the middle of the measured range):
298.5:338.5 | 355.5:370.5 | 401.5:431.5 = -0.03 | 2.39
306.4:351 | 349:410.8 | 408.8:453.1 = -0.06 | 2.39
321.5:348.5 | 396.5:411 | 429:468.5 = 0.01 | 2.39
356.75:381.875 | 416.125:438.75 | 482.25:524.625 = 0.05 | 2.48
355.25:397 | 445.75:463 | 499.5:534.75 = 0.05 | 2.48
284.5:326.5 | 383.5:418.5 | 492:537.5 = -0.05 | 2.39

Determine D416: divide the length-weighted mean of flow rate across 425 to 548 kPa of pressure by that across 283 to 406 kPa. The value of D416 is 0.96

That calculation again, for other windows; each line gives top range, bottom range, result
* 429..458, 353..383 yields 0.94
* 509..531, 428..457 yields 1.00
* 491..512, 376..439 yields 0.95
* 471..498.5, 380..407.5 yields 0.92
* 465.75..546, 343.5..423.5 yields 0.95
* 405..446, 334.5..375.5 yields 0.97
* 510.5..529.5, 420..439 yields 1.00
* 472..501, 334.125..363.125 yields 0.99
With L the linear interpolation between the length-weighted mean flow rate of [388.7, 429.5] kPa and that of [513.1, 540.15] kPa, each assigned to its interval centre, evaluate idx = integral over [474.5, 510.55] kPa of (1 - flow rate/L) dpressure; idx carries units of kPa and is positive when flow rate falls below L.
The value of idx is 0.3 kPa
